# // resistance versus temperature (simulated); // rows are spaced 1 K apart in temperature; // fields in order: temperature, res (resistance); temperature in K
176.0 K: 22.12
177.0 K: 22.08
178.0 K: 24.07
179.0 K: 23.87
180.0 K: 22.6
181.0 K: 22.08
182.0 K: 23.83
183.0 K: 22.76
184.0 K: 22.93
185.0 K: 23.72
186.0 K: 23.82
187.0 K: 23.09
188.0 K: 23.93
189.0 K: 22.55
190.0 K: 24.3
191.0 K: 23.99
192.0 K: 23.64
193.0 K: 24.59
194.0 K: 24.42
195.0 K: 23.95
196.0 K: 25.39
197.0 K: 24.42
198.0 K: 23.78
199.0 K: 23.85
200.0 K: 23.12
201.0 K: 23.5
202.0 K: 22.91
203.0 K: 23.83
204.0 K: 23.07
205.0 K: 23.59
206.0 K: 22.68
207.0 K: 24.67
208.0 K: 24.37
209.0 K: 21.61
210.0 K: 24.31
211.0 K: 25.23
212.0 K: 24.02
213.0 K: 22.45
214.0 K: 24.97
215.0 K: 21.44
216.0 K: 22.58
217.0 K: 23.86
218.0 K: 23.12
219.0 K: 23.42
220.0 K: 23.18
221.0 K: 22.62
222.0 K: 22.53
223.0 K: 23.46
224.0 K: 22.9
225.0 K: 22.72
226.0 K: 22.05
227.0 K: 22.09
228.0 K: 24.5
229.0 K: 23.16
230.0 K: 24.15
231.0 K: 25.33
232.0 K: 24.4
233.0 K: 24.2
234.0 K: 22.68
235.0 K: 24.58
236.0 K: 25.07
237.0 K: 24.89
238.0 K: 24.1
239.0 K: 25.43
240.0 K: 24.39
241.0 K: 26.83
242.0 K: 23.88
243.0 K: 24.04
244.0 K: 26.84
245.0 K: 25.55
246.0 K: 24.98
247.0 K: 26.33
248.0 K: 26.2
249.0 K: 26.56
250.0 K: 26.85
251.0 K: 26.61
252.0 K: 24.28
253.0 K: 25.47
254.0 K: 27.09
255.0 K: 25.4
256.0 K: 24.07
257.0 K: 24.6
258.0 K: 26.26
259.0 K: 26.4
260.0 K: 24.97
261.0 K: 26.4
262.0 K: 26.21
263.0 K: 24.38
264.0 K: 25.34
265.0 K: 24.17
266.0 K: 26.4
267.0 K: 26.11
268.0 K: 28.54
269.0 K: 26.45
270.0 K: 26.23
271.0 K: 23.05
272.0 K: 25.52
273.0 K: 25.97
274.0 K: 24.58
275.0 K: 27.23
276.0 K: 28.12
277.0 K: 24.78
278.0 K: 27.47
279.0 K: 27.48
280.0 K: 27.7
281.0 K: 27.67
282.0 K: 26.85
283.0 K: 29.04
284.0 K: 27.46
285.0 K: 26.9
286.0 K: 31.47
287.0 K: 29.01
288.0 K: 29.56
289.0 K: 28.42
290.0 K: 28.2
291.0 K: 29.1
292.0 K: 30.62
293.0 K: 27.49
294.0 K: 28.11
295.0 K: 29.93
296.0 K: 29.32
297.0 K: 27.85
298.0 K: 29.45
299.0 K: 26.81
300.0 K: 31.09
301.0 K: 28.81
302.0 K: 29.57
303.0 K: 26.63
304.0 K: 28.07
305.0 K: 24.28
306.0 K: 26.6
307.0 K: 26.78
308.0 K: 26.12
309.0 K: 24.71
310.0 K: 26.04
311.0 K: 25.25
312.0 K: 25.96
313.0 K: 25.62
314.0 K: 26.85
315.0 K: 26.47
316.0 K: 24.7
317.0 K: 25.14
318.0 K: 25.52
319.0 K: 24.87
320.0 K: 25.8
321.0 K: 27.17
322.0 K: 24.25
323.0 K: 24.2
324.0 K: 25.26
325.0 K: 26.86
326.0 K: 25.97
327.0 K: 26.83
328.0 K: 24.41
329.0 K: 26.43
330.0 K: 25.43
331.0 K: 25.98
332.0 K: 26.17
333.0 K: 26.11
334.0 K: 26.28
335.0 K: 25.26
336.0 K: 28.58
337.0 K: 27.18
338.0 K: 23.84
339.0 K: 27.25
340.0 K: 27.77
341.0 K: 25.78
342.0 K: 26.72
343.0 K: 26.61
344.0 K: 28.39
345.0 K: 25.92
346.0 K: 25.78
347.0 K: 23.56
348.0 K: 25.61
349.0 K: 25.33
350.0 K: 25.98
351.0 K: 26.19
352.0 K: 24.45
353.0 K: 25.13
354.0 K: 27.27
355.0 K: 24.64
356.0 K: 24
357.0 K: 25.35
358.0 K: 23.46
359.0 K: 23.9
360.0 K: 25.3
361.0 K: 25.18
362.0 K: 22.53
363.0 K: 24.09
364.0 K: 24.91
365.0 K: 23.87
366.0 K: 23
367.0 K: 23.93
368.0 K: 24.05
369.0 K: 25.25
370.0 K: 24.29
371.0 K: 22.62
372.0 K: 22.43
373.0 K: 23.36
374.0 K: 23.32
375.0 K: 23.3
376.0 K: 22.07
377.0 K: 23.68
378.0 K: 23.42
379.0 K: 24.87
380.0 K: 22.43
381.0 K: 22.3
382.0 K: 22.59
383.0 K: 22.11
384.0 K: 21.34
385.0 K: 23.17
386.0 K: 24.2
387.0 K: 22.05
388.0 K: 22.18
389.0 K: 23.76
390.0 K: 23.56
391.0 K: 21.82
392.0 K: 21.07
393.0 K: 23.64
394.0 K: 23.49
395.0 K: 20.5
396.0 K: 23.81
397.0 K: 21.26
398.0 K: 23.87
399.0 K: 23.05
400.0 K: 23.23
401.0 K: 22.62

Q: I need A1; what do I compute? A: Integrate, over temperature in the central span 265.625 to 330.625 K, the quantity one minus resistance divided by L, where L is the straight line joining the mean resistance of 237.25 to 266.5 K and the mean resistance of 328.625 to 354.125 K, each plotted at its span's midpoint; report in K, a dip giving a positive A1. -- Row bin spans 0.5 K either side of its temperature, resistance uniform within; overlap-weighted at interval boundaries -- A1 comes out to -2.8 K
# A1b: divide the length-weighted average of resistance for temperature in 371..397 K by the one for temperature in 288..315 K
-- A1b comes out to 0.8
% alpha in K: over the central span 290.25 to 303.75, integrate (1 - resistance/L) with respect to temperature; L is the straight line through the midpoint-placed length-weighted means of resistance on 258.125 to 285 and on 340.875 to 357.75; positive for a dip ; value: -1.39 K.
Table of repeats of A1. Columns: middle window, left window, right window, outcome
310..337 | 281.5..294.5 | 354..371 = 0.7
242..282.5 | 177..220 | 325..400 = -3.5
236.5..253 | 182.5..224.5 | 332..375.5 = -1.0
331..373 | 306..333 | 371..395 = -1.6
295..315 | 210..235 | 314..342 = -1.4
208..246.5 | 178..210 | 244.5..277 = 1.3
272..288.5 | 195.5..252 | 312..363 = -1.8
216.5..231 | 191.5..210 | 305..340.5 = 0.6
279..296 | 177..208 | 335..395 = -3.3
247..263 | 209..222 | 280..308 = 0.0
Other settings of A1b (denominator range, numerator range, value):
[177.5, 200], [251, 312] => 1.14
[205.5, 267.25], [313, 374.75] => 1.03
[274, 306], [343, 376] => 0.87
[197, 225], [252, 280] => 1.11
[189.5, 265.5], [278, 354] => 1.10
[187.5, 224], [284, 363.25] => 1.12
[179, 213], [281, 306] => 1.20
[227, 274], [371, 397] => 0.90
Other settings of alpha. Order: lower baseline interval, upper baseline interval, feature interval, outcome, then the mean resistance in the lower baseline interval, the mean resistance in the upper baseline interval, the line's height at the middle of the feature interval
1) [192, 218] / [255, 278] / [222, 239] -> 0.53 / 23.7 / 25.7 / 24.5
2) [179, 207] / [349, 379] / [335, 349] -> -1.27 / 23.6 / 24.2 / 24.1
